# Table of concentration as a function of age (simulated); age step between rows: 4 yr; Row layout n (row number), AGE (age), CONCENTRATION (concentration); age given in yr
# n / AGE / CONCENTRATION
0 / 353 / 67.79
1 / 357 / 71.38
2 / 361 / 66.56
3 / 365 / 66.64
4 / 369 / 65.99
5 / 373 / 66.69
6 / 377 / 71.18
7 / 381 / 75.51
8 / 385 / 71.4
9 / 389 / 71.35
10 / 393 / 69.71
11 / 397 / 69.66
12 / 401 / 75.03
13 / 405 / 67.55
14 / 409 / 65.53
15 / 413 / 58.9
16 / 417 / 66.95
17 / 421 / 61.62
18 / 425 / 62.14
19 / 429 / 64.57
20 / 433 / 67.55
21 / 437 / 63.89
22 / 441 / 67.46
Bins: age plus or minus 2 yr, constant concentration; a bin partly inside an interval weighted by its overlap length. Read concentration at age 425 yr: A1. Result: 62.14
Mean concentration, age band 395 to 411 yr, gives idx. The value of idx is 69.4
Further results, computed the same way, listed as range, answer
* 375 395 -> 71.8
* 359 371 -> 66.4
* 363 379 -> 67.6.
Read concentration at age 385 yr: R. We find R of 71.4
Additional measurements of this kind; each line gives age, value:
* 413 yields 58.9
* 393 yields 69.71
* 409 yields 65.53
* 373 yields 66.69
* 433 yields 67.55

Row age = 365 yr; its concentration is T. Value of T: 66.64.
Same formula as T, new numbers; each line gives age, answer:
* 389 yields 71.35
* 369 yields 65.99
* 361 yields 66.56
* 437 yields 63.89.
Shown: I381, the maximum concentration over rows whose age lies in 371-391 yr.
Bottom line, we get 75.51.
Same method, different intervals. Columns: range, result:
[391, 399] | 69.71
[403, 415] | 67.55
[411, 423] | 66.95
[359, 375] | 66.69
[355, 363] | 71.38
